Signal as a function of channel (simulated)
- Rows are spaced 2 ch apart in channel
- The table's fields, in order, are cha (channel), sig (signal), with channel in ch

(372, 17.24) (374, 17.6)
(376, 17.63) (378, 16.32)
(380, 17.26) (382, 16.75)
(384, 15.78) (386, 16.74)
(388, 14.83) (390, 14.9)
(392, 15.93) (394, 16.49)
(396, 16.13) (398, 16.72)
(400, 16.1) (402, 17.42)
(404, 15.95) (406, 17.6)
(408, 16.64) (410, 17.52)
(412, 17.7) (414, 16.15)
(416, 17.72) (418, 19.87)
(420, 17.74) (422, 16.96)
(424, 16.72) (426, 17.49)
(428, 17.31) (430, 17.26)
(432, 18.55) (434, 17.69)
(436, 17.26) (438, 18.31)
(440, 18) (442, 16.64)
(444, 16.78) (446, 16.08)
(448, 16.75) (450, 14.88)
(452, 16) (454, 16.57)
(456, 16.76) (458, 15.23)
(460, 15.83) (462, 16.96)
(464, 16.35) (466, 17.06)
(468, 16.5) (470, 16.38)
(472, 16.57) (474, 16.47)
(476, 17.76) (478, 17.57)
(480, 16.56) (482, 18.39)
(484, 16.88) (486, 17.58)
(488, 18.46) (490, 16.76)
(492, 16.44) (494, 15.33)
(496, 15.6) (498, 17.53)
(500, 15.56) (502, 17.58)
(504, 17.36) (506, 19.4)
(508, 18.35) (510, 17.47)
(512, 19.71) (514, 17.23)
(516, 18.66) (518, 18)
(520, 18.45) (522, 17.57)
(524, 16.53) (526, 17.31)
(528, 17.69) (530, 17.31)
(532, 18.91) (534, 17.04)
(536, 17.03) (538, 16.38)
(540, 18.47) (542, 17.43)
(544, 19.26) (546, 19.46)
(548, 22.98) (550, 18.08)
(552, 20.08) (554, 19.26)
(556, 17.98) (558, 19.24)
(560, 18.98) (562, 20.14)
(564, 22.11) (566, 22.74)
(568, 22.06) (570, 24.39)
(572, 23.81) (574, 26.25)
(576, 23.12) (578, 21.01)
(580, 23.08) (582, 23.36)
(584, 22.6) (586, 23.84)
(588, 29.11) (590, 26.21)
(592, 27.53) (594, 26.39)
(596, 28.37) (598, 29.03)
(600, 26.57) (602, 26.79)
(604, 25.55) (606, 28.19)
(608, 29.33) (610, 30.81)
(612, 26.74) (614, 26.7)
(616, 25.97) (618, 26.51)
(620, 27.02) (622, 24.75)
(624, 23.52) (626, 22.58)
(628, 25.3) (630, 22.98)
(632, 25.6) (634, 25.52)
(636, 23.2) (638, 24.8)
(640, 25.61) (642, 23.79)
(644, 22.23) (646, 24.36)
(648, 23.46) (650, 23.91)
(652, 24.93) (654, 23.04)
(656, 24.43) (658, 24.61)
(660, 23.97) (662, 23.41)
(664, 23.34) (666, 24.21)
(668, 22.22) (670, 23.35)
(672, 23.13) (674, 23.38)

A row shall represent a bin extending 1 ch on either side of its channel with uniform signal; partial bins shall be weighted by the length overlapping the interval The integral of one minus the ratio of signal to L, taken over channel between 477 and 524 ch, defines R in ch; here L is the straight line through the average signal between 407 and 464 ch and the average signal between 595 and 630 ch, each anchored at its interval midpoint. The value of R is 6.99 ch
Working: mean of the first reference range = 17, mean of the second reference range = 26.6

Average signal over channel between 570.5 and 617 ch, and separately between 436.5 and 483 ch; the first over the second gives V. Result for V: 1.56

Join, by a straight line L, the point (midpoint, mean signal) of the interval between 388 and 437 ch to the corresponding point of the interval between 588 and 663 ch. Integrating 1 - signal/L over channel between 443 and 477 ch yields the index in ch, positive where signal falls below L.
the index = 4.5 ch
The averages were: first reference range 17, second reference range 25.6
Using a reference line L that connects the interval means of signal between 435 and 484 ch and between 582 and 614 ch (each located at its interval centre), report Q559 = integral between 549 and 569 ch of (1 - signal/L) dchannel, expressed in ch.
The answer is 3.4 ch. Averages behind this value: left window 16.7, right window 27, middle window 20.1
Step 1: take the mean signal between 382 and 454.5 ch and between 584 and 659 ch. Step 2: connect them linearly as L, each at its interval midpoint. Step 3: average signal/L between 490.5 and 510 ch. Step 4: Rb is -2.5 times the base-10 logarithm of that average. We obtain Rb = 0.20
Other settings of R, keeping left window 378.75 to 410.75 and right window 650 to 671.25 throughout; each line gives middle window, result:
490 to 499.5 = 1.5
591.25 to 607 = -3.7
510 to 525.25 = 1.4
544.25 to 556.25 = 0.6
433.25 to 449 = 0.5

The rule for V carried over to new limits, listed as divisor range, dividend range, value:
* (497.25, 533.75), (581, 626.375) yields 1.49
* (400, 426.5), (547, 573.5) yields 1.21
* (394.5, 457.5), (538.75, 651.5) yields 1.40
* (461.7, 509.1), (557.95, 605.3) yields 1.43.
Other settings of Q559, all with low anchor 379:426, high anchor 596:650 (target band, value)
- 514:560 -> 8.1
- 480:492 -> 1.6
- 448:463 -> 2.2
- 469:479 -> 1.4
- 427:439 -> 0.2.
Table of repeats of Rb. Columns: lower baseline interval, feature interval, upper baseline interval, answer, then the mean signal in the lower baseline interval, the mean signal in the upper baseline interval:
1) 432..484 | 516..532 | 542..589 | 0.12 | 16.8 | 21.8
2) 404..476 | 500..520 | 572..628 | 0.16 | 17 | 25.9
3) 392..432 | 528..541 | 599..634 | 0.27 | 17.1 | 26.2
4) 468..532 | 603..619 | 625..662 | -0.21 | 17.4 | 24.1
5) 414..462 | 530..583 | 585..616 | 0.20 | 17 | 27.4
